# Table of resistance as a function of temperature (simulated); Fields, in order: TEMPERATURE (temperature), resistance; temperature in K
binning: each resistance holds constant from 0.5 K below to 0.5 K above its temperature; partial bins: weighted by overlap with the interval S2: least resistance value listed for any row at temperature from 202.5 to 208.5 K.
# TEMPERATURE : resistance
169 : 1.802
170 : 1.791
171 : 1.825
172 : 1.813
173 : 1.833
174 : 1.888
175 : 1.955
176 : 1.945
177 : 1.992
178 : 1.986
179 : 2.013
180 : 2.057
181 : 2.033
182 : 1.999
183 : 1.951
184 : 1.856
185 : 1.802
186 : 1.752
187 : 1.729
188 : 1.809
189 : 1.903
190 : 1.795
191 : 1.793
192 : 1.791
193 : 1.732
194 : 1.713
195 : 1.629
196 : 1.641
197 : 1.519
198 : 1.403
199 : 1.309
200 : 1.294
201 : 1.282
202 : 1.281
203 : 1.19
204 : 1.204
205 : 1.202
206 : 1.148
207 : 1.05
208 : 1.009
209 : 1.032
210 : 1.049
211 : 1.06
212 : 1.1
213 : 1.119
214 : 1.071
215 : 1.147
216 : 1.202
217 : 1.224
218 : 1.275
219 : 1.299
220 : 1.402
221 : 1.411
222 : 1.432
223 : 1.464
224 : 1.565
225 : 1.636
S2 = 1.009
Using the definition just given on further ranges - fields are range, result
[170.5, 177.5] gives 1.813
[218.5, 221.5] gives 1.299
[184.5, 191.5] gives 1.729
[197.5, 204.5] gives 1.19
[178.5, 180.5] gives 2.013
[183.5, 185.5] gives 1.802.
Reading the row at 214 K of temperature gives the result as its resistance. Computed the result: 1.071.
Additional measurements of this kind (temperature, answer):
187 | 1.729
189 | 1.903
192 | 1.791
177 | 1.992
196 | 1.641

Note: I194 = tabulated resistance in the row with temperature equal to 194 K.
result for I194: 1.713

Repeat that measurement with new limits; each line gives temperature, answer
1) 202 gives 1.281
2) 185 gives 1.802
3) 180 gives 2.057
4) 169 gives 1.802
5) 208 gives 1.009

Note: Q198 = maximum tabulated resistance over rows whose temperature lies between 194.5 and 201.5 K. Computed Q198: 1.641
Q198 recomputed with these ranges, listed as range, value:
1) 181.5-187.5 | 1.999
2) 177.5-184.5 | 2.057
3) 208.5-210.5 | 1.049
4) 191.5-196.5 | 1.791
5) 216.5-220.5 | 1.402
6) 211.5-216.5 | 1.202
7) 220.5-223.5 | 1.464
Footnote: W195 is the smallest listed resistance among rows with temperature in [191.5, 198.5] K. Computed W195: 1.403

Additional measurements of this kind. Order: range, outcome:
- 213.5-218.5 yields 1.071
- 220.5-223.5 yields 1.411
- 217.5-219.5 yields 1.275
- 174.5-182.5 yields 1.945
